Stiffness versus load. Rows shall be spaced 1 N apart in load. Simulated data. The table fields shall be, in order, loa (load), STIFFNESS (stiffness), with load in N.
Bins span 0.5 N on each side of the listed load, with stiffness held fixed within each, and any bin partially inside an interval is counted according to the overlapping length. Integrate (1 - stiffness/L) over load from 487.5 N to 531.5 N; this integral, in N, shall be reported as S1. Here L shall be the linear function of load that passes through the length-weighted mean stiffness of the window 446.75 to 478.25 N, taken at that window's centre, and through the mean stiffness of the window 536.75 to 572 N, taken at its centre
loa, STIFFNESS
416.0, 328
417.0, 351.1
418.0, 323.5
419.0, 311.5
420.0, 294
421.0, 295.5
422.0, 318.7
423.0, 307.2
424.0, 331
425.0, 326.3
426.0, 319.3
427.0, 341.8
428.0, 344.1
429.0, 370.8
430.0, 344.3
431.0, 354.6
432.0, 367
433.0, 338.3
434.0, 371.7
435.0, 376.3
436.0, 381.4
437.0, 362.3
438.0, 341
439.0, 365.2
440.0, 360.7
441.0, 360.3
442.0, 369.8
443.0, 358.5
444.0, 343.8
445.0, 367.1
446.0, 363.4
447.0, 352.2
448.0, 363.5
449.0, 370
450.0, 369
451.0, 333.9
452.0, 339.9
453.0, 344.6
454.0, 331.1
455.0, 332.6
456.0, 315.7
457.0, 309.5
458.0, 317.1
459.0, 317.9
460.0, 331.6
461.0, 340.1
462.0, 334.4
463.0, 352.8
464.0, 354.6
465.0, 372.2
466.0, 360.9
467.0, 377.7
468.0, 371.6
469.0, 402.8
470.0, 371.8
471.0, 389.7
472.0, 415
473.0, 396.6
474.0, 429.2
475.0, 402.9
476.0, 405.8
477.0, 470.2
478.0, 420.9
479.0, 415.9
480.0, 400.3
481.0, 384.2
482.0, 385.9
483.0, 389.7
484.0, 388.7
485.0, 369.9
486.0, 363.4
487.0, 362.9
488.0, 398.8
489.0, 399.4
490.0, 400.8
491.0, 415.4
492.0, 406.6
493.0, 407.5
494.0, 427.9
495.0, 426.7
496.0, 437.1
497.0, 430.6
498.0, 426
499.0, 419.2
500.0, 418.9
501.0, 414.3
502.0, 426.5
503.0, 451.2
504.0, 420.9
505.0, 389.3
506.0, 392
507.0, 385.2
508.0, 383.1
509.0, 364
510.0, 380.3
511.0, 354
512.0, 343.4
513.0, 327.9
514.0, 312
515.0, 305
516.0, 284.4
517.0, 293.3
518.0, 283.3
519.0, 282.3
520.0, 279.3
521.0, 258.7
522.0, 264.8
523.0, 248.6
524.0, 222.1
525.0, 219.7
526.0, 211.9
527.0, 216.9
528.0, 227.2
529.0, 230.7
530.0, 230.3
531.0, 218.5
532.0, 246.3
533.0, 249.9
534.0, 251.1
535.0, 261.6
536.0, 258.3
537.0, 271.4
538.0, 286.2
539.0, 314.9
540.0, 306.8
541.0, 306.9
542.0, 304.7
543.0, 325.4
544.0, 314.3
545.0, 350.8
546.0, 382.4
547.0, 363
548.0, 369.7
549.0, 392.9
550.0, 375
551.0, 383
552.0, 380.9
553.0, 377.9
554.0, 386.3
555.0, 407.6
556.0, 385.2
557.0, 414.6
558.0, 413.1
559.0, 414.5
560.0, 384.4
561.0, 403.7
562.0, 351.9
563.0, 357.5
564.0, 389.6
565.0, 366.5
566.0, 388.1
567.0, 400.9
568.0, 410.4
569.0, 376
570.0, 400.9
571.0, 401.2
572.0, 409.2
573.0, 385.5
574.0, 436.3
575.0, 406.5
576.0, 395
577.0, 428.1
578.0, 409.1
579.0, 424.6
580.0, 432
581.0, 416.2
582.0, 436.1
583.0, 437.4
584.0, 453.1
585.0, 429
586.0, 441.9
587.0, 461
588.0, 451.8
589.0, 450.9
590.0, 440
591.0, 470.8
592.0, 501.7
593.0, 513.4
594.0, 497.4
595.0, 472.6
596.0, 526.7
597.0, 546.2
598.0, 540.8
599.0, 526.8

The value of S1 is 3.02 N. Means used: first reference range 365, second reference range 369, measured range 342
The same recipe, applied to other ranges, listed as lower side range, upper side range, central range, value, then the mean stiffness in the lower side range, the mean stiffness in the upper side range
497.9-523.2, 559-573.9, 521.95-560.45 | 6.3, 350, 390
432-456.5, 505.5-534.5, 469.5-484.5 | -3.7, 355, 285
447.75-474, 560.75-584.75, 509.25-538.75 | 8.7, 356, 405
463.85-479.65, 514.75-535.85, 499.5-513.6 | -4.0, 398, 251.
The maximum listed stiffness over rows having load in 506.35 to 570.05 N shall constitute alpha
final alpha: 414.6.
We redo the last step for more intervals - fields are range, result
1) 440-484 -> 470.2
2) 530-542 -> 314.9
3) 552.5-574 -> 436.3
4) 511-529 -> 354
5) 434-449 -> 381.4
